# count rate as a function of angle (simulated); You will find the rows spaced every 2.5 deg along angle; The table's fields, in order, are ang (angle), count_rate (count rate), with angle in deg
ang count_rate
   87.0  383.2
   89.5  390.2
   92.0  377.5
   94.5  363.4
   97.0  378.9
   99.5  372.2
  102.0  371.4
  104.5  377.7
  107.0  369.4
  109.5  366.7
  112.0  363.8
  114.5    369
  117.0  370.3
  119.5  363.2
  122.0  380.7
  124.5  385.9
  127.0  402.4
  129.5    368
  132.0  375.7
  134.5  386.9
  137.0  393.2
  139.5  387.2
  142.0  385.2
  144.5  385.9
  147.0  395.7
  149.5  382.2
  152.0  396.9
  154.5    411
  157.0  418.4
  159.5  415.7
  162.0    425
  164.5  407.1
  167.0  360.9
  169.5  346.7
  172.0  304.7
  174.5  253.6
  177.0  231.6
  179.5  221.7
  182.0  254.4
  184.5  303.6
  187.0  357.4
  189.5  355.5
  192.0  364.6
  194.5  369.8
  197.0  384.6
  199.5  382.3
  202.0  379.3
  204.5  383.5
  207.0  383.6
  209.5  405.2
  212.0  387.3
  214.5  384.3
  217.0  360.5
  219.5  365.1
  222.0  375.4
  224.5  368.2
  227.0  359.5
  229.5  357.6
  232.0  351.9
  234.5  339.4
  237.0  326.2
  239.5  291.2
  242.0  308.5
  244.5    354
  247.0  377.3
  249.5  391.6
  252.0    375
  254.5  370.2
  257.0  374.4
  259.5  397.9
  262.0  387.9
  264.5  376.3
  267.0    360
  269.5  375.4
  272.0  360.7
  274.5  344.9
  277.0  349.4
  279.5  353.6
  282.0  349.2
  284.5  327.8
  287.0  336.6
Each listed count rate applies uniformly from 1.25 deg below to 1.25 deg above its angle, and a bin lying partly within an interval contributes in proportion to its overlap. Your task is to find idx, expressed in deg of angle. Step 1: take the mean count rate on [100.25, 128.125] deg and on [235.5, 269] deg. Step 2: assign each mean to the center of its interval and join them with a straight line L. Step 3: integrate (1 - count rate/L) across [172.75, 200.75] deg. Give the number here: 3.9 deg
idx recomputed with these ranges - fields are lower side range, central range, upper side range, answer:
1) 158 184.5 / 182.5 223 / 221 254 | -3.92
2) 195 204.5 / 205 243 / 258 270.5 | 2.22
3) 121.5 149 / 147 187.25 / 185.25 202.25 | 3.45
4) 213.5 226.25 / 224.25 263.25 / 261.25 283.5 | 0.84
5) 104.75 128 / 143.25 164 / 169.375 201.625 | -3.62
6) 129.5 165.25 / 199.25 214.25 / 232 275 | -0.45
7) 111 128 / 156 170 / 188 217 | -0.75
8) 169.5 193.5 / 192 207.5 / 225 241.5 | -3.35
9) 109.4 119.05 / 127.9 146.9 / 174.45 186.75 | -3.13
